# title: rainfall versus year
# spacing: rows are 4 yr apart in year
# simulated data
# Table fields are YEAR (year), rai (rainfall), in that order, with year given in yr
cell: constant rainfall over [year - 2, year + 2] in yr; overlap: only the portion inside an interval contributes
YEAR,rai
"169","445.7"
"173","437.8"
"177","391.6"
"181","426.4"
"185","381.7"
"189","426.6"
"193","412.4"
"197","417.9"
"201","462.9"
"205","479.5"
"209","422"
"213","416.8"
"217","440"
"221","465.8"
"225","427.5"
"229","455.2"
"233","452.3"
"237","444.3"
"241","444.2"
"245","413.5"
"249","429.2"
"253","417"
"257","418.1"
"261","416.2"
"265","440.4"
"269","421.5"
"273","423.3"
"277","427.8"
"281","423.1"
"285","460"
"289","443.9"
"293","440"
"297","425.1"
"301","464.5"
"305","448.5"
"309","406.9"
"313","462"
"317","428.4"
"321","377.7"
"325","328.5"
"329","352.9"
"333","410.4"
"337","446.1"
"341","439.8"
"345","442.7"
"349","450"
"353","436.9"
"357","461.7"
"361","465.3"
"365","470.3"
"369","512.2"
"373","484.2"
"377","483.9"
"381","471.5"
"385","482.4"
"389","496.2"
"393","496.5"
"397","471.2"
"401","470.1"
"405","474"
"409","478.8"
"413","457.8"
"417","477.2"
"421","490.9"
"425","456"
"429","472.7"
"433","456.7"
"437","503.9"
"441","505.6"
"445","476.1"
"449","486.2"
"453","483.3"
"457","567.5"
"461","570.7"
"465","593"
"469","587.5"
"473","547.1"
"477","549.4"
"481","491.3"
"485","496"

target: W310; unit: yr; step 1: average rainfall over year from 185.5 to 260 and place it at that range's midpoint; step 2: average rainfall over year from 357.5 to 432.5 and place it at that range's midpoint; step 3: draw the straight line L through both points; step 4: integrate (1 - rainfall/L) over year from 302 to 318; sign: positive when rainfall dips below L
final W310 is 0.6 yr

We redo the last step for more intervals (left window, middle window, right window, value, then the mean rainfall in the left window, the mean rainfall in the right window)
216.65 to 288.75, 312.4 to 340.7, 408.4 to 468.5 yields 3.7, 435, 501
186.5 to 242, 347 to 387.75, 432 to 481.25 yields 1.9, 440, 527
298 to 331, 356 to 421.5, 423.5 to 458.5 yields -3.3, 409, 489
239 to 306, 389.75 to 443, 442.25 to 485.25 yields 3.1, 432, 533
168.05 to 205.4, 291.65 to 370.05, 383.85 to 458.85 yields 5.0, 426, 484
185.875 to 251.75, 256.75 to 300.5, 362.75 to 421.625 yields 1.9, 437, 481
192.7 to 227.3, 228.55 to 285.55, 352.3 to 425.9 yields 2.3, 440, 477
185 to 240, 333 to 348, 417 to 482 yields 1.3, 438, 514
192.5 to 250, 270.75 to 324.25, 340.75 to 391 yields 2.9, 440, 470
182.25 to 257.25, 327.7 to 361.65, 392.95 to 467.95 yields 2.6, 433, 495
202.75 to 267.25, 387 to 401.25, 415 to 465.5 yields 0.0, 436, 500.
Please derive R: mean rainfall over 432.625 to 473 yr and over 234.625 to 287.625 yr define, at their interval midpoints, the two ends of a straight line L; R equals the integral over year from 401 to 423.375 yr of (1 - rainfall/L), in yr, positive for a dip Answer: 1.4 yr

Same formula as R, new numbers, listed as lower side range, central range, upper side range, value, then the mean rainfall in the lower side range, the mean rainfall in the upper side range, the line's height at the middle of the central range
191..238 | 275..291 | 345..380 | 0.5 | 441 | 469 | 454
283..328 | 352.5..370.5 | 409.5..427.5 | -0.9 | 424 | 471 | 448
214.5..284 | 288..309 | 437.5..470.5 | 0.7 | 433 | 532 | 457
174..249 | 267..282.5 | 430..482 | 1.1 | 432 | 524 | 456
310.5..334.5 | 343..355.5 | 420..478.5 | -0.7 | 393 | 517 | 419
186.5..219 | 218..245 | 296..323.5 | -0.8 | 434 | 429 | 433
